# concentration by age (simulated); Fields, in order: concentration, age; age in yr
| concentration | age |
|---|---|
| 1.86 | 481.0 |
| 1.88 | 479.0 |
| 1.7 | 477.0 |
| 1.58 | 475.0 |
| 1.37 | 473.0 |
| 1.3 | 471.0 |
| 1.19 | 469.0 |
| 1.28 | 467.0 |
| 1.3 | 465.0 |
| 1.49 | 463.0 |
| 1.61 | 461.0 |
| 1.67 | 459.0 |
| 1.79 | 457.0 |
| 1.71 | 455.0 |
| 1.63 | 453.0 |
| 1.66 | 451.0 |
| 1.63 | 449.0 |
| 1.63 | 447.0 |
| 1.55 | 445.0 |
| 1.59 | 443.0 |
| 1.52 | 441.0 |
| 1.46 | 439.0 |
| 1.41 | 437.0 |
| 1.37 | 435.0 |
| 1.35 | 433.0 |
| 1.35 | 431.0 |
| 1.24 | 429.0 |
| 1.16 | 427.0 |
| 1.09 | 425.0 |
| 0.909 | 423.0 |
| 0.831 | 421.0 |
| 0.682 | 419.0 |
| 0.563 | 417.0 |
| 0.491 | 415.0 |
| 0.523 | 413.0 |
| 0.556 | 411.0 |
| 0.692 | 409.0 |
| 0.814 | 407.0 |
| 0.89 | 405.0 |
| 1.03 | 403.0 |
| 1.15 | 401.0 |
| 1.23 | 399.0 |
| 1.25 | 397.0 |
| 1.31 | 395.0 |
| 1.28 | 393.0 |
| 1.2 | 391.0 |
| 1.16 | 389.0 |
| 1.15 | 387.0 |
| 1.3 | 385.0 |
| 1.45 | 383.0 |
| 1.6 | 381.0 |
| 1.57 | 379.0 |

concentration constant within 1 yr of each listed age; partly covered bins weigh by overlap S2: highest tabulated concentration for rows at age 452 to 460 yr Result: 1.79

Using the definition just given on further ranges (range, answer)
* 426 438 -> 1.41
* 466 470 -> 1.28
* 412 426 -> 1.09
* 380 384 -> 1.6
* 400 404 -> 1.15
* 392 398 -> 1.31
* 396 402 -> 1.25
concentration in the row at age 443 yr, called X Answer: 1.59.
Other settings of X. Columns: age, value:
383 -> 1.45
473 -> 1.37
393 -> 1.28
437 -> 1.41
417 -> 0.563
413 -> 0.523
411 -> 0.556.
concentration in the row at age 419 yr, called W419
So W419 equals 0.682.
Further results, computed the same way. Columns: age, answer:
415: 0.491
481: 1.86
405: 0.89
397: 1.25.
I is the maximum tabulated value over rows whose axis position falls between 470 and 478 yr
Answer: 1.7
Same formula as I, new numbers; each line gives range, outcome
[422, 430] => 1.24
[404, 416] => 0.89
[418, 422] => 0.831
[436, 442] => 1.52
